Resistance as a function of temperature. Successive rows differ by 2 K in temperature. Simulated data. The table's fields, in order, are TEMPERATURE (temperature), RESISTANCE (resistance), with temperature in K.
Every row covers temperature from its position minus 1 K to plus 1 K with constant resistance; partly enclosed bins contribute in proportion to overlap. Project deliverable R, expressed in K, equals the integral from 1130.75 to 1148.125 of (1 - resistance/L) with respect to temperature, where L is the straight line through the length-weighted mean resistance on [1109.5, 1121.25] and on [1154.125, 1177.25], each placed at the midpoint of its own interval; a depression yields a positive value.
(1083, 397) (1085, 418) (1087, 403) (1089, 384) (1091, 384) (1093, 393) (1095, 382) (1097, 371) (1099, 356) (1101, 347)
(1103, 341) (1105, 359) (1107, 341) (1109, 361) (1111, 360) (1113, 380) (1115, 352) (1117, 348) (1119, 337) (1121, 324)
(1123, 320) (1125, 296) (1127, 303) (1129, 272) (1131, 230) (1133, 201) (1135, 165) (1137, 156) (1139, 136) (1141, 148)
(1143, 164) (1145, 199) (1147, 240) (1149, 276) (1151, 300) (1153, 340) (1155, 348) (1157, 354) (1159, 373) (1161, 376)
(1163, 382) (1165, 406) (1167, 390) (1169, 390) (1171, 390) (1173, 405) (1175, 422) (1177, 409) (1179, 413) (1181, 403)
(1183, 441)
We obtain 8.9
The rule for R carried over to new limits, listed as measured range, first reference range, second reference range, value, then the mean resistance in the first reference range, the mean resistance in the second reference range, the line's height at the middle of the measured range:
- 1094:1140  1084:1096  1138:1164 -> 5.4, 394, 280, 343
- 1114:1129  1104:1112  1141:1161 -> 0.5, 355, 286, 333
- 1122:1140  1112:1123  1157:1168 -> 6.3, 346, 383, 357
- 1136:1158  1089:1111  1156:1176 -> 8.1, 364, 389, 382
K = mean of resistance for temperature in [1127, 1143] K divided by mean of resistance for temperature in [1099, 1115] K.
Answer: 0.54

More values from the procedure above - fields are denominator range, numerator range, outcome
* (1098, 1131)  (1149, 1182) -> 1.13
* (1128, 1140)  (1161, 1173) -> 2.02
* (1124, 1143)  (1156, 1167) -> 1.81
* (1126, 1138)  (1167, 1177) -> 1.81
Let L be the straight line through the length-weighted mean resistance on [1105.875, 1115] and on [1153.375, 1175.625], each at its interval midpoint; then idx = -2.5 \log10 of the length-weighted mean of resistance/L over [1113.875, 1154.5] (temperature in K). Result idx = 0.39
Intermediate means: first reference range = 360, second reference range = 383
